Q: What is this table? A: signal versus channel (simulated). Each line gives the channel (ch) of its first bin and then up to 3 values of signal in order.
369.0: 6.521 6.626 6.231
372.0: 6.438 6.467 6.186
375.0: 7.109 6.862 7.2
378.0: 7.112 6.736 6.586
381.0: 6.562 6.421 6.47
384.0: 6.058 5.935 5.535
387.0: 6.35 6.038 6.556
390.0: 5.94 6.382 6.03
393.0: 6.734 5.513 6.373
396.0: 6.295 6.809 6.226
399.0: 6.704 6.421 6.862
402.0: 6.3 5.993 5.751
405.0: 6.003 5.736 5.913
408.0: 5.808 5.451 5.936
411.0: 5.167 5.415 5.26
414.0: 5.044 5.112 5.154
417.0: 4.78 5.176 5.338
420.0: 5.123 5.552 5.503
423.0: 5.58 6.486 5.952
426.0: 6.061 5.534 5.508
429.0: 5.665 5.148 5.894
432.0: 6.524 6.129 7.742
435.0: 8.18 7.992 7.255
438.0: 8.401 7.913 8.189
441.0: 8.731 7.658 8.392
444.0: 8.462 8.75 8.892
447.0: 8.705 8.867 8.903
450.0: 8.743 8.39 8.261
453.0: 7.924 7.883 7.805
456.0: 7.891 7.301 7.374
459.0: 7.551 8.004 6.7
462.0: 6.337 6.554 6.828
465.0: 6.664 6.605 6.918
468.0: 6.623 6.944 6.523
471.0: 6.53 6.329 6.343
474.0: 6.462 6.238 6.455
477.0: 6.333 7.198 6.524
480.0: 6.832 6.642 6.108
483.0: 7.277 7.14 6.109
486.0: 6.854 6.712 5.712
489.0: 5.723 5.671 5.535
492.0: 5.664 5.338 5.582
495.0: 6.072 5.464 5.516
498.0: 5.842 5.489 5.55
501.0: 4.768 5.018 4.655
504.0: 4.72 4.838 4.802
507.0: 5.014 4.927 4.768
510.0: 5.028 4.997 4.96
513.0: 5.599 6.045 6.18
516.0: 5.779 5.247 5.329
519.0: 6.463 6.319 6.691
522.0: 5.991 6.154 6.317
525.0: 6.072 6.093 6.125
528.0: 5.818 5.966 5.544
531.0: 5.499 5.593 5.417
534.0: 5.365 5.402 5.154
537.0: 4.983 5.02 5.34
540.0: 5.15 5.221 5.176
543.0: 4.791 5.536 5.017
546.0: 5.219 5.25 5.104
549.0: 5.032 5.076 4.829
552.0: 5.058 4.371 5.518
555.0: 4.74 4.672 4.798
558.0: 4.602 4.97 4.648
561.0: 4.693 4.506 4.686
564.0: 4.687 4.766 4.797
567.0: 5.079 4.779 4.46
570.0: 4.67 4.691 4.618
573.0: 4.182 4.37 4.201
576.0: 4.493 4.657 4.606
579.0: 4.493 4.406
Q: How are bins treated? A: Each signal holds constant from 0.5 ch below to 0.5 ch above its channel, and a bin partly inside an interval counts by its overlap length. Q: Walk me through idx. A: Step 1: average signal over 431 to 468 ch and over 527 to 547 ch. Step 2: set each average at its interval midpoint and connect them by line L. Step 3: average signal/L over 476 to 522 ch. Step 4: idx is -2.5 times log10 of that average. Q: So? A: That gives 0.11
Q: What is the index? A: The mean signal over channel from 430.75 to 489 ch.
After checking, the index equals 7.29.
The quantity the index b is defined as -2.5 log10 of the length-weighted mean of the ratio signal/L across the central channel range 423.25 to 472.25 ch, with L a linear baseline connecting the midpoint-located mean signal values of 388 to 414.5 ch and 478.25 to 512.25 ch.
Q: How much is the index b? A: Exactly -0.24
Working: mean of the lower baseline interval 6.02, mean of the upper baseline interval 5.66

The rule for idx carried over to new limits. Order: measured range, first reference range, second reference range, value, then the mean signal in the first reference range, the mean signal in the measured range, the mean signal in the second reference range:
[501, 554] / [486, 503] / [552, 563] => -0.05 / 5.61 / 5.38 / 4.76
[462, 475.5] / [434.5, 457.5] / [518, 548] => 0.15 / 8.24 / 6.57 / 5.6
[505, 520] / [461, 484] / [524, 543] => 0.10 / 6.62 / 5.38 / 5.5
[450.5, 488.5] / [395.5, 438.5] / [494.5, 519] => -0.23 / 6.02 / 6.92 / 5.3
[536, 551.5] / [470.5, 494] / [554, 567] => -0.01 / 6.32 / 5.12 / 4.76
